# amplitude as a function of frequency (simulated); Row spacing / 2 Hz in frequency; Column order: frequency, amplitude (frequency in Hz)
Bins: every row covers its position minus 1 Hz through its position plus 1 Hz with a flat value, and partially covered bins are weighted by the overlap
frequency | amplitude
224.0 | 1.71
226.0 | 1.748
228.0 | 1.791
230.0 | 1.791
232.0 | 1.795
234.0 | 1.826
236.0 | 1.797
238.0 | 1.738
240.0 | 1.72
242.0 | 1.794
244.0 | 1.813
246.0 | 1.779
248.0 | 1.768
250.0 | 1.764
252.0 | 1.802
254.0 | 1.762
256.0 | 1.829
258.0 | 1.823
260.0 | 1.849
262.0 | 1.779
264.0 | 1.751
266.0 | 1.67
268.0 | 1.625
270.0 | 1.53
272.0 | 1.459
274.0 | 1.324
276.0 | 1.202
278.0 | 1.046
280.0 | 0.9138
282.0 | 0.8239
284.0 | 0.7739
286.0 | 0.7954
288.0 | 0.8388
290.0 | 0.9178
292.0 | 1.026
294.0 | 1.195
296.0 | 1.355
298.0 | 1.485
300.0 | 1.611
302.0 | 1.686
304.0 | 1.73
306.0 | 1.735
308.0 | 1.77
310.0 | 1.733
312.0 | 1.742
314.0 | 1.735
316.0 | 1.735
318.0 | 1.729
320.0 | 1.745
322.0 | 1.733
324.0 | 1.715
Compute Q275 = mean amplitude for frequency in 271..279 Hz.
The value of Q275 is 1.26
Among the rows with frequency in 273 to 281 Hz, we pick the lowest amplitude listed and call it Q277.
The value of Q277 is 0.9138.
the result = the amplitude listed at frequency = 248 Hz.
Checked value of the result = 1.768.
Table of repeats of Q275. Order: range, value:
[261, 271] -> 1.67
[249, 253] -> 1.78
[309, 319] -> 1.73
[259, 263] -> 1.81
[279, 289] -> 0.829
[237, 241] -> 1.73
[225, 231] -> 1.78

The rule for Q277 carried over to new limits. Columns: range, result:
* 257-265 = 1.751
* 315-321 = 1.729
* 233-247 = 1.72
